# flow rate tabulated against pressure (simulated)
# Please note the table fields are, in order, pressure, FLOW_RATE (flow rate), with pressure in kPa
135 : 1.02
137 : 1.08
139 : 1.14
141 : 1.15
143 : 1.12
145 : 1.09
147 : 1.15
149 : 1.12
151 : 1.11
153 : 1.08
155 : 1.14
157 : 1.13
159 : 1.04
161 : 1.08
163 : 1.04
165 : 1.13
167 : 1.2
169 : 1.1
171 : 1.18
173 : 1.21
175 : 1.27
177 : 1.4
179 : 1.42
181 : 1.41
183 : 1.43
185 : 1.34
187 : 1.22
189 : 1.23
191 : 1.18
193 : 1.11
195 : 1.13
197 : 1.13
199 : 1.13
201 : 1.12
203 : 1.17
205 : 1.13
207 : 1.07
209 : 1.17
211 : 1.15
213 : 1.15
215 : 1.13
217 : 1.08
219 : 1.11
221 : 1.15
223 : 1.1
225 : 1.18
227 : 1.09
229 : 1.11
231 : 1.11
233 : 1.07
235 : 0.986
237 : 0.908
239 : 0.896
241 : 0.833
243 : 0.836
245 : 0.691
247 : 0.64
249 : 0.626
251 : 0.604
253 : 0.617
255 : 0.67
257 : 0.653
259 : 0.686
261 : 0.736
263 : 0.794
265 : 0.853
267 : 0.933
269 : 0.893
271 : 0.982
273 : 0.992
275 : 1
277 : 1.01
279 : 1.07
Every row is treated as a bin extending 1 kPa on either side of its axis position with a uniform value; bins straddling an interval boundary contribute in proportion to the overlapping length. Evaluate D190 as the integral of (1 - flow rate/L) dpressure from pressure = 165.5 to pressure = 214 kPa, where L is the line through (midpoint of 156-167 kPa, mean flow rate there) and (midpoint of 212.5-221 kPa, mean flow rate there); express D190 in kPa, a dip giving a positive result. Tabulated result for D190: -4.5 kPa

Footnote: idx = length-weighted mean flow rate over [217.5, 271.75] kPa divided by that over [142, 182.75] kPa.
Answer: 0.75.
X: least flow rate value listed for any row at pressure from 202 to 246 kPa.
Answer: 0.691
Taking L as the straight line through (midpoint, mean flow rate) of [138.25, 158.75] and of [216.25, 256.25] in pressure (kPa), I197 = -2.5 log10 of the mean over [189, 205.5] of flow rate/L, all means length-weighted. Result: -0.140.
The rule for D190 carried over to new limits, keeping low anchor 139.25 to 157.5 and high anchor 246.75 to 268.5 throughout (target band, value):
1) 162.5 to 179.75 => -3.06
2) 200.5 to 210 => -2.31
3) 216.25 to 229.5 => -4.28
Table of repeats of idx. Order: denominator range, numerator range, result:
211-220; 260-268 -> 0.74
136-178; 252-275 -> 0.71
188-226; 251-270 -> 0.66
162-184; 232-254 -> 0.63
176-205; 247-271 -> 0.60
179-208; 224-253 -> 0.74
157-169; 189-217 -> 1.03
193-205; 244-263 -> 0.59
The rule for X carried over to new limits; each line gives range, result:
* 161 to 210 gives 1.04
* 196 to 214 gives 1.07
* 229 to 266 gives 0.604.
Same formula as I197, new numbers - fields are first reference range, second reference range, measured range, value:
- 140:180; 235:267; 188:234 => -0.22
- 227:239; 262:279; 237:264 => 0.34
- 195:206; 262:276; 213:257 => 0.12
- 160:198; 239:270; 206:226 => -0.15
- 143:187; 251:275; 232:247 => 0.03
